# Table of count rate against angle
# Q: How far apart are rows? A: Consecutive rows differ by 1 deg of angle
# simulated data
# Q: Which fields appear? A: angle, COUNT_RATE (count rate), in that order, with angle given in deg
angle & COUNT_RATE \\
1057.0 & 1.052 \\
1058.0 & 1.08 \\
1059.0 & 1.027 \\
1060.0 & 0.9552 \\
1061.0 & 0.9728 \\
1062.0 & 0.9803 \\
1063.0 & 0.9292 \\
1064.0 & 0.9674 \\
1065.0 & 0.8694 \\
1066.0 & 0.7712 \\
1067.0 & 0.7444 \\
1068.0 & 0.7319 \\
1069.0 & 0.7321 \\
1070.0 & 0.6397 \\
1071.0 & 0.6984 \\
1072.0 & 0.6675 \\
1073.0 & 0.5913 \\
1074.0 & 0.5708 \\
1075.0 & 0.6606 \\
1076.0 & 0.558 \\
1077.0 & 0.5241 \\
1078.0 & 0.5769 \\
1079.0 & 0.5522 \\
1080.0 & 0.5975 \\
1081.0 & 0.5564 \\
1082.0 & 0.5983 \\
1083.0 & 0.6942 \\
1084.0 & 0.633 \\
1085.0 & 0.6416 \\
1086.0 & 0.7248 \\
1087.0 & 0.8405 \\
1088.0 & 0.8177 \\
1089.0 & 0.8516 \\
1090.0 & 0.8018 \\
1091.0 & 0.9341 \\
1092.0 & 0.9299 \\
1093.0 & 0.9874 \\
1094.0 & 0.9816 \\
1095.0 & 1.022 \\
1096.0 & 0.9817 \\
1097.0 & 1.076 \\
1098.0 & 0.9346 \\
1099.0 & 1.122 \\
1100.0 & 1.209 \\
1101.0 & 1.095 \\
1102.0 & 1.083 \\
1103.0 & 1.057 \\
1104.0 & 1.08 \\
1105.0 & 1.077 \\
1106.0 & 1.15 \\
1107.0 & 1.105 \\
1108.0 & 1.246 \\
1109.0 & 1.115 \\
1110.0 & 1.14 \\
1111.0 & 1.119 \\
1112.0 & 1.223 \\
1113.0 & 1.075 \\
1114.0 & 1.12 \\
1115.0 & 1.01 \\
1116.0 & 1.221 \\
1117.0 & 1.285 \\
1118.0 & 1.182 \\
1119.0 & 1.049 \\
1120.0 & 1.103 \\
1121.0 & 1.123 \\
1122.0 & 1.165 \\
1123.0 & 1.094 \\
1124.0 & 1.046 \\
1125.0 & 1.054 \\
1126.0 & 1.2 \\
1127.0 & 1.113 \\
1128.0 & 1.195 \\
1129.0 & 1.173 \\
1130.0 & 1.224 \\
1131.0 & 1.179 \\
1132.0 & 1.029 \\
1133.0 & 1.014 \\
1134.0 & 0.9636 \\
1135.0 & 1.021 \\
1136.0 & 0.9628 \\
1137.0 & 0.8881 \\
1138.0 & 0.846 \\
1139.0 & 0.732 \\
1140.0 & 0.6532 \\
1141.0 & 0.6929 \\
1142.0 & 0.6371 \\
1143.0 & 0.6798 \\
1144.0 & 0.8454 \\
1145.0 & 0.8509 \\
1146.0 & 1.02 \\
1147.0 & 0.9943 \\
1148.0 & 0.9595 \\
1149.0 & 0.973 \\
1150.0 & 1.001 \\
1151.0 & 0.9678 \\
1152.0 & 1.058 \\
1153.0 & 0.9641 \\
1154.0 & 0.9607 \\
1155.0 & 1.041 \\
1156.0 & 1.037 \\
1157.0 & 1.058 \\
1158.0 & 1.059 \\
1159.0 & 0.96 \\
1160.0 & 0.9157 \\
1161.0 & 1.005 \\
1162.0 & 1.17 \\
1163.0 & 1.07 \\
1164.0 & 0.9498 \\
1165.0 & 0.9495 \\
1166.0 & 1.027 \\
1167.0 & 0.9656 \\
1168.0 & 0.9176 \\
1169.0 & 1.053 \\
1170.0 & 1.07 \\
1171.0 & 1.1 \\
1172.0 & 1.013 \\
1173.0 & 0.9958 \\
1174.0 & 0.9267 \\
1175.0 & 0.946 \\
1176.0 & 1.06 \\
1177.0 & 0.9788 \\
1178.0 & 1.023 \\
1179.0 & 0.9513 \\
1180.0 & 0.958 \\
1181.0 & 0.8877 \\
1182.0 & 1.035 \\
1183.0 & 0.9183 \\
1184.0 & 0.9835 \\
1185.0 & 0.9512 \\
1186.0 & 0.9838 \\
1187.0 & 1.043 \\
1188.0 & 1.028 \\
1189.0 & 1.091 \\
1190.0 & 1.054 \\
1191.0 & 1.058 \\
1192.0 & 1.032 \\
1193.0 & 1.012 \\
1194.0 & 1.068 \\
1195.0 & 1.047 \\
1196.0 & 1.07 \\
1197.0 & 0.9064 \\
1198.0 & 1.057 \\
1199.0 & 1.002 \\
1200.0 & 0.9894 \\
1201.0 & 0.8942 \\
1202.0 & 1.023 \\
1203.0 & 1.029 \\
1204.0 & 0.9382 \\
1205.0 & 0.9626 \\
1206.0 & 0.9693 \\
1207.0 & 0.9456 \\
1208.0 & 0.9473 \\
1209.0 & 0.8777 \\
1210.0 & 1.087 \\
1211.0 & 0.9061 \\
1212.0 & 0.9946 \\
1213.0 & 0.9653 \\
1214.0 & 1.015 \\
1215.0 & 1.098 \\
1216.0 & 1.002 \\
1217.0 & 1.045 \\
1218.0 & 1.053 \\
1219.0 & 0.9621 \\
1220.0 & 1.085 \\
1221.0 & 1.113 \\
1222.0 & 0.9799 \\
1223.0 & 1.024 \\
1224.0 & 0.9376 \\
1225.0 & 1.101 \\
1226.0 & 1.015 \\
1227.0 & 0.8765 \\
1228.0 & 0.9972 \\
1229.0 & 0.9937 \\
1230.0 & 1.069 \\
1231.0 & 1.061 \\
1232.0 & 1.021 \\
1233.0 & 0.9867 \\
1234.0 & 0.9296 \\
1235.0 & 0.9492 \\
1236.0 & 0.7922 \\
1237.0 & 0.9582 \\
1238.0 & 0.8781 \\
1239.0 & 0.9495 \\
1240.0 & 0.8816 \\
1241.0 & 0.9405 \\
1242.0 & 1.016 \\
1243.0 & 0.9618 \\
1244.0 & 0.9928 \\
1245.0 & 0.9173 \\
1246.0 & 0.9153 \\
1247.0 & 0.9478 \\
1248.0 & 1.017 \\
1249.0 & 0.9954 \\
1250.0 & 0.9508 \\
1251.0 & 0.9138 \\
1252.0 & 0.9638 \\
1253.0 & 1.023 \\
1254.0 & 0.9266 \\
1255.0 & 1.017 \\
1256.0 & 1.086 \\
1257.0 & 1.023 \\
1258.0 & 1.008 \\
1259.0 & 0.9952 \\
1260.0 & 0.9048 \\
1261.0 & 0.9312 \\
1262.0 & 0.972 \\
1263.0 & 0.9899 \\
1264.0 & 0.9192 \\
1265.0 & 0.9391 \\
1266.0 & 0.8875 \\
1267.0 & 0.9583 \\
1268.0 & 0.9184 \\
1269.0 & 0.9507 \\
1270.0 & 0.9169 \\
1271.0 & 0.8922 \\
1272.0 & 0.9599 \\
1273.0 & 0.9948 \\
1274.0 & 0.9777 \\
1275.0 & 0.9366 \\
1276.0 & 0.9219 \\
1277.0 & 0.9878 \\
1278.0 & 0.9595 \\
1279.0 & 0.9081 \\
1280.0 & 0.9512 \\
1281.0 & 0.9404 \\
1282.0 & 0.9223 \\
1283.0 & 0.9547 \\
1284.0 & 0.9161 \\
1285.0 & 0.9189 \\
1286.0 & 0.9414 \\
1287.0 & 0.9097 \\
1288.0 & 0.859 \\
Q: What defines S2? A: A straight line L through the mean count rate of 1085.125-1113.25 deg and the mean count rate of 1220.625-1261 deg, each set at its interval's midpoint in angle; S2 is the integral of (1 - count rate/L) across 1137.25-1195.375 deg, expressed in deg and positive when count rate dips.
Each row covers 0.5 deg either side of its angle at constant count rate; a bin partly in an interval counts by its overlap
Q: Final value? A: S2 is 1.8 deg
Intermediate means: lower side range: 1.02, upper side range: 0.975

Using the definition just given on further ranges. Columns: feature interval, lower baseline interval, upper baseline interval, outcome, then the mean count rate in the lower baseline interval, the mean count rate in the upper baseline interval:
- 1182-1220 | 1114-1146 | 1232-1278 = -0.9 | 1.01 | 0.954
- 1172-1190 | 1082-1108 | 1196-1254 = -0.3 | 0.952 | 0.98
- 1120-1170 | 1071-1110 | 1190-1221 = -3.4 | 0.861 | 1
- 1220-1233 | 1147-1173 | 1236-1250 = -0.8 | 1.01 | 0.946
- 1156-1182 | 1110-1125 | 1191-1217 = 1.2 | 1.13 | 0.996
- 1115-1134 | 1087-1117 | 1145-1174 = -1.7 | 1.05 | 1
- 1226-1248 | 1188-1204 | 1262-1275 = 0.4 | 1.02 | 0.943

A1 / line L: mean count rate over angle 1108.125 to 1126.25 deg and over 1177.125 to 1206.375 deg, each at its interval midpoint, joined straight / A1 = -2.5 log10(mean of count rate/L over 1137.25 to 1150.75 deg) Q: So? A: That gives 0.27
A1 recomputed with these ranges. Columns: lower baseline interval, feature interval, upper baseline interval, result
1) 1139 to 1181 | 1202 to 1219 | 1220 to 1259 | -0.02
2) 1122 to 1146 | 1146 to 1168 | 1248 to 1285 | -0.04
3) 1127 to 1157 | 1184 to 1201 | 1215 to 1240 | -0.05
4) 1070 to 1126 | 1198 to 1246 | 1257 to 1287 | -0.05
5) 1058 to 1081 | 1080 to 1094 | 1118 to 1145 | 0.06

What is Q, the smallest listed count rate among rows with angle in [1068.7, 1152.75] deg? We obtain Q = 0.5241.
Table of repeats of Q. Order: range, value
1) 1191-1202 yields 0.8942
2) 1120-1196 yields 0.6371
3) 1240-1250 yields 0.8816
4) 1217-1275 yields 0.7922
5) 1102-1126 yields 1.01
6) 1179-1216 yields 0.8777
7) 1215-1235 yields 0.8765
